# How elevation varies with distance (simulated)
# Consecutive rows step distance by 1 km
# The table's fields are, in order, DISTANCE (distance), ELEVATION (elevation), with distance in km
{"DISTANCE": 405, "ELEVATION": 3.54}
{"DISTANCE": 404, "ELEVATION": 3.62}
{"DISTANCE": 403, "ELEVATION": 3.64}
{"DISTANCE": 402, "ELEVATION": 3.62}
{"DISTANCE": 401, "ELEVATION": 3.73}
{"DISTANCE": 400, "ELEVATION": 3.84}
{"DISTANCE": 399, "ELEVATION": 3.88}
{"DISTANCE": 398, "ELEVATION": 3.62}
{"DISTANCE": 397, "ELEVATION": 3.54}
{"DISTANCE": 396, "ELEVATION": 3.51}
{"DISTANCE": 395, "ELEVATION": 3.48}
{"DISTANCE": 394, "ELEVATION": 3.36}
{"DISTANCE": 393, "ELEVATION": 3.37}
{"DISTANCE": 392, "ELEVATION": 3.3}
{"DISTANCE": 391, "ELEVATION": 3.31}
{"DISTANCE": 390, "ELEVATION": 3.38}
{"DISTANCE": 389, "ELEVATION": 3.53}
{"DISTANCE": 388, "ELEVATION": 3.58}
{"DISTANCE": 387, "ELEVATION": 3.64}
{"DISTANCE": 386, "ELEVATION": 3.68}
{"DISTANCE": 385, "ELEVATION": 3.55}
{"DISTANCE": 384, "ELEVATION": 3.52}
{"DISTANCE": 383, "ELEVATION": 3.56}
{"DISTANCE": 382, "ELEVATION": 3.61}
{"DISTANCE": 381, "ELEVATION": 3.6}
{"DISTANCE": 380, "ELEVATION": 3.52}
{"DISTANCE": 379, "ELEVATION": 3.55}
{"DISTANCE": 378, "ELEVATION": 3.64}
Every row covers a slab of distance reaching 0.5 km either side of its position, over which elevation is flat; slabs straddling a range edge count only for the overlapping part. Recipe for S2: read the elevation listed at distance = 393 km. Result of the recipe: 3.37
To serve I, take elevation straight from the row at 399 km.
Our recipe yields 3.88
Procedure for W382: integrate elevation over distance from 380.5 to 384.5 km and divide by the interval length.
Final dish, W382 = 3.57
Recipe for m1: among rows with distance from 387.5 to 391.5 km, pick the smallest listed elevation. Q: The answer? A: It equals 3.31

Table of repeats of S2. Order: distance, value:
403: 3.64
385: 3.55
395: 3.48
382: 3.61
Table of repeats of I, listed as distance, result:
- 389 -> 3.53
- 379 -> 3.55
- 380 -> 3.52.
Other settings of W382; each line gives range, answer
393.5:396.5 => 3.45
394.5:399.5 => 3.61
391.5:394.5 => 3.34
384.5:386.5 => 3.62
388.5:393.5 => 3.38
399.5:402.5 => 3.73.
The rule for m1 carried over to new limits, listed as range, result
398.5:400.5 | 3.84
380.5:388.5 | 3.52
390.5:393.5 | 3.3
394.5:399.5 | 3.48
